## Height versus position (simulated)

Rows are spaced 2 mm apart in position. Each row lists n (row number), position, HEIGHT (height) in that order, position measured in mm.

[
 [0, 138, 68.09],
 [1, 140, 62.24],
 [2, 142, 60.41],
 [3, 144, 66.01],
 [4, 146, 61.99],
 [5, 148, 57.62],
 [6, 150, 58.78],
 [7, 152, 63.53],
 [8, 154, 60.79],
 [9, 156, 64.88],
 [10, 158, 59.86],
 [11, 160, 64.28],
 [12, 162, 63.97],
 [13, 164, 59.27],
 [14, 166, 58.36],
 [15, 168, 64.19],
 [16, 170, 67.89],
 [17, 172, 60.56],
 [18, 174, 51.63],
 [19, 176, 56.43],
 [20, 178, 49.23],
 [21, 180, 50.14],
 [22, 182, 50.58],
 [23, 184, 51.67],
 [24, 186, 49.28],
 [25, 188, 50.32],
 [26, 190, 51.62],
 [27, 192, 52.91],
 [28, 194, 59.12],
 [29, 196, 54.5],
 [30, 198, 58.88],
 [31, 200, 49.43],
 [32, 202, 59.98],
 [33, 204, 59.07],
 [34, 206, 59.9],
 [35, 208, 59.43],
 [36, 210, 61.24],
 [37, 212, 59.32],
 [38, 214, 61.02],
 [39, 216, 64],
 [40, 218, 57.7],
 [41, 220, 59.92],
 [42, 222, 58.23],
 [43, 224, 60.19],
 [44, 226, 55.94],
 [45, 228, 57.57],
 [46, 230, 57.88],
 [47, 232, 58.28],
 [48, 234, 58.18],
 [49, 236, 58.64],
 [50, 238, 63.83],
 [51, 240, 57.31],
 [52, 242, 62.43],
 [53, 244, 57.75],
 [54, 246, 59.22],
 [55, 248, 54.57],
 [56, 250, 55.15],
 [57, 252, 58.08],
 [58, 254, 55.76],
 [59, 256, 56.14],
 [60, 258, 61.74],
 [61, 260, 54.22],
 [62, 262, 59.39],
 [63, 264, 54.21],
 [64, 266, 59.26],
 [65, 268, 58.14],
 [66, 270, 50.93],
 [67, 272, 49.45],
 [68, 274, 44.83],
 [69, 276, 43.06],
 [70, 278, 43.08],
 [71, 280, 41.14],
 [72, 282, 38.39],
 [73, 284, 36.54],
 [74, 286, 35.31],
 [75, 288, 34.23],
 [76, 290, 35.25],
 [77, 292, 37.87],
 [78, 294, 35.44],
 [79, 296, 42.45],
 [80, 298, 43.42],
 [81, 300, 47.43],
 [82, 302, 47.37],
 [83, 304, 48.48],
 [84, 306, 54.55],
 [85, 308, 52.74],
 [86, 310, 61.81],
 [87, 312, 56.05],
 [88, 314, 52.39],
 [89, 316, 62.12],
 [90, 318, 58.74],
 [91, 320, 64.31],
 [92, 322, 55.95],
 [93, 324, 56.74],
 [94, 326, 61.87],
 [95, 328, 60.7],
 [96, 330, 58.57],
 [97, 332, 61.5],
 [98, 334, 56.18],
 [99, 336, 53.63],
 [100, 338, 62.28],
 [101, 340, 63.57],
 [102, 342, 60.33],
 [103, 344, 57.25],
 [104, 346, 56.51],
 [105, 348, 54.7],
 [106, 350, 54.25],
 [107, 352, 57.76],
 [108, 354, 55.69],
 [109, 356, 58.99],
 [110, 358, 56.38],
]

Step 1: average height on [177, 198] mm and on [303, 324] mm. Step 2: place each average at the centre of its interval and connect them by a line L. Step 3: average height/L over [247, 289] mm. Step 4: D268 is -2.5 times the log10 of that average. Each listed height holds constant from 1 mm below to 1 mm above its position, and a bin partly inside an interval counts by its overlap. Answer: 0.11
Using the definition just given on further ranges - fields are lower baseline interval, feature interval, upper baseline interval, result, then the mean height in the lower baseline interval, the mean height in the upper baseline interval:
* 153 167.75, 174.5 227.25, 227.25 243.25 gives 0.08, 61.8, 59.3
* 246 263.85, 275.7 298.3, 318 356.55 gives 0.43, 56.9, 58.5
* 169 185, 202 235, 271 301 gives -0.20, 54.8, 40.5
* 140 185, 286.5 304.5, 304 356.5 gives 0.38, 59.3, 57.9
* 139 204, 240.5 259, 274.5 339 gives -0.09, 57.8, 49.9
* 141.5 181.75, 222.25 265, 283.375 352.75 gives -0.04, 59.8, 52.6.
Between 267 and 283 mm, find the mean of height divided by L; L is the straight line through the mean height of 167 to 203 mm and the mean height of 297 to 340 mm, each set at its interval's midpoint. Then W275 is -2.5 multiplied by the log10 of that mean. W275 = 0.21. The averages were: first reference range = 54.9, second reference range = 56.2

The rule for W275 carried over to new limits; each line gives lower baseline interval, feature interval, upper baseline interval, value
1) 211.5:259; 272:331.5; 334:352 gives 0.19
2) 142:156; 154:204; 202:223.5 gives 0.08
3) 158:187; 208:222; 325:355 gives -0.05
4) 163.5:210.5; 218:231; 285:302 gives -0.16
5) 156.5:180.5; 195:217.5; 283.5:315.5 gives -0.07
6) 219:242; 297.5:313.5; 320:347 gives 0.14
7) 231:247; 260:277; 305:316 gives 0.11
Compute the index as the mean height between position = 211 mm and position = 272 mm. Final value 58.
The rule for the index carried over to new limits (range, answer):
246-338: 51.5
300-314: 53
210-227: 59.6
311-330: 58.8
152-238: 57.9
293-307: 45.6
